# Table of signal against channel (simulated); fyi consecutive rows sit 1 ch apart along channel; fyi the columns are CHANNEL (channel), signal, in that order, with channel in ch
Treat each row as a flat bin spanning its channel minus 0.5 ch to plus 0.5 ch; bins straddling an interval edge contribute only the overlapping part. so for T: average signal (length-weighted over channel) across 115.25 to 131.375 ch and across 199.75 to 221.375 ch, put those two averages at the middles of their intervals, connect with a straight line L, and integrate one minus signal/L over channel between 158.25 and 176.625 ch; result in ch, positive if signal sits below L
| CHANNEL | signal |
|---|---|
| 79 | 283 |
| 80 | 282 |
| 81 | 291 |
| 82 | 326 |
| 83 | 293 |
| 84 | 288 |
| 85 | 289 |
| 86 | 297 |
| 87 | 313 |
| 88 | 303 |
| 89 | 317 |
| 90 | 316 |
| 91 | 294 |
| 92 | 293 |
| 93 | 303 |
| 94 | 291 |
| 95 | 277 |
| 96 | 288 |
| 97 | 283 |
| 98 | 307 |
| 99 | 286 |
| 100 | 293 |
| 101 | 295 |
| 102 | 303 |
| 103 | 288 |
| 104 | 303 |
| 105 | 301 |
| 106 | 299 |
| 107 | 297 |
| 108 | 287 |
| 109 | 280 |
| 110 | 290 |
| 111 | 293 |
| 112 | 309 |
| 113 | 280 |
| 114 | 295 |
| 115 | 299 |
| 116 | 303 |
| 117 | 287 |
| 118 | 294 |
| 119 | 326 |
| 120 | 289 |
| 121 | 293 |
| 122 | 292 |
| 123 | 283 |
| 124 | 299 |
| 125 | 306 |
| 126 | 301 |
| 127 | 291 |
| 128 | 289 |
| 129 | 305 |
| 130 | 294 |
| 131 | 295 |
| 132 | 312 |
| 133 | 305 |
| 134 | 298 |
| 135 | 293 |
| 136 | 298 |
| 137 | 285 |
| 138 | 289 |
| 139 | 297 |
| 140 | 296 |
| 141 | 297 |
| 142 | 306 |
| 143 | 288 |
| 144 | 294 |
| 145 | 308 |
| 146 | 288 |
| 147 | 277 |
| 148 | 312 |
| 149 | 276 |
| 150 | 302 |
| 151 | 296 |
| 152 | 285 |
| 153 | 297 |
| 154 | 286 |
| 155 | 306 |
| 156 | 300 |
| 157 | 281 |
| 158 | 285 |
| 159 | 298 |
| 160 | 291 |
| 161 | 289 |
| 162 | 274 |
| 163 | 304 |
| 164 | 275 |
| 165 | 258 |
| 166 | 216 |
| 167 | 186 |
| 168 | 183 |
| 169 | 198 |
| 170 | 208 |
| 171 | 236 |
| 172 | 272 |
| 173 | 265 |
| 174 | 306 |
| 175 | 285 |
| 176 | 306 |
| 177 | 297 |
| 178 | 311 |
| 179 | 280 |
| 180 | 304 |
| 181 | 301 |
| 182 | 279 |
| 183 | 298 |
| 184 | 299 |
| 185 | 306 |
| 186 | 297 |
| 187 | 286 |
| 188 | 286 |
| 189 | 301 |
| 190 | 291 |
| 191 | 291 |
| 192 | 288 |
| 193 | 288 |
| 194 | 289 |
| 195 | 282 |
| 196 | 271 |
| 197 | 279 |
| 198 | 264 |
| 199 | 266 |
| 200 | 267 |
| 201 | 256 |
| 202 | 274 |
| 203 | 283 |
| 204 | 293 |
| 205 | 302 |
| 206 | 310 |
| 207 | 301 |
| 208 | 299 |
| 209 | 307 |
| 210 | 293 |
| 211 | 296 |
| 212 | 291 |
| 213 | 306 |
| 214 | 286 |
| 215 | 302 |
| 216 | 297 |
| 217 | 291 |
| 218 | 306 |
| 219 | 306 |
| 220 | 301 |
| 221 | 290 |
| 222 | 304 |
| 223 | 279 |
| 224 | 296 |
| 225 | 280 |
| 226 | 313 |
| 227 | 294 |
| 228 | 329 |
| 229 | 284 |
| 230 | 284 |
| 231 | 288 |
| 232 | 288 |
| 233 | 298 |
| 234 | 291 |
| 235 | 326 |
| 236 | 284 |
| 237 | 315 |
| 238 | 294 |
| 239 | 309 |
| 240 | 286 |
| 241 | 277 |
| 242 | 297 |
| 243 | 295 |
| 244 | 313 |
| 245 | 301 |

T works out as 2.3 ch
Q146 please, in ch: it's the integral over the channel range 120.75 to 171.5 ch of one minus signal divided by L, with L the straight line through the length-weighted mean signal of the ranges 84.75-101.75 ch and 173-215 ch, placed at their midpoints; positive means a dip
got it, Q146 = 1.9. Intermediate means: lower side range 297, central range 283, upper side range 290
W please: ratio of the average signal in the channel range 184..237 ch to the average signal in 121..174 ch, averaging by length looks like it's 1.03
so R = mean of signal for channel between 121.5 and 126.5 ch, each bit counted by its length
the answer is 296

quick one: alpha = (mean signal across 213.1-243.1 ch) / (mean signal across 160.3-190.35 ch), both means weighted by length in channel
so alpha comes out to 1.1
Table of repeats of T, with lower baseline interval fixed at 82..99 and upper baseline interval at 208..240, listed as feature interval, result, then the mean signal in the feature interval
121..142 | 0.1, 296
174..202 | 0.9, 288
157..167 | 0.8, 272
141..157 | 0.2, 294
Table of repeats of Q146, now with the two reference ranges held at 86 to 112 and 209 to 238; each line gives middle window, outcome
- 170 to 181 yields 0.50 ch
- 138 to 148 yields 0.05 ch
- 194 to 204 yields 0.80 ch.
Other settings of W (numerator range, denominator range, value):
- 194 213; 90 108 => 0.97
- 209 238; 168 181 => 1.10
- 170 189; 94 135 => 0.97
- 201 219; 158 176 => 1.15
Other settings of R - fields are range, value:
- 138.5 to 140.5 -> 296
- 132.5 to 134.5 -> 302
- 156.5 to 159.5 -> 288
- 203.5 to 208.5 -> 301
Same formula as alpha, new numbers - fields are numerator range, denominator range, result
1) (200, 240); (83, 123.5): 1.00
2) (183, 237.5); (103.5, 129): 0.99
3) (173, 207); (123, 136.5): 0.97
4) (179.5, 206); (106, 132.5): 0.97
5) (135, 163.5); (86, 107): 0.98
